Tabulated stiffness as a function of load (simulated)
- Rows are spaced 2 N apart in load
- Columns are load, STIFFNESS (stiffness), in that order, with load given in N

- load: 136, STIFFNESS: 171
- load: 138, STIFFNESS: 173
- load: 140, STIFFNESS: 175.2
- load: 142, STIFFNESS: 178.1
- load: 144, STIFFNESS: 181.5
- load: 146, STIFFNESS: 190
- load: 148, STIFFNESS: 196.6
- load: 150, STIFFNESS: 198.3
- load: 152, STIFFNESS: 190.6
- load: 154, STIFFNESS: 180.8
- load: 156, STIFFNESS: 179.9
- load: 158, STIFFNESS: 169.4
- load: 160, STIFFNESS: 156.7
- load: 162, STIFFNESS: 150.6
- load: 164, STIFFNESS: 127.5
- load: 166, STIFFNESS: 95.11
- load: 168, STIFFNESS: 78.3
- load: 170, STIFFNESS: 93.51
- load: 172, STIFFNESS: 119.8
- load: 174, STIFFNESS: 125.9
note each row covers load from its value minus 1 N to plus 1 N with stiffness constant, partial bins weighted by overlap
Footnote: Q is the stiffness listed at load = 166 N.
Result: 95.11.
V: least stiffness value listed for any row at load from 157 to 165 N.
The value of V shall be 127.5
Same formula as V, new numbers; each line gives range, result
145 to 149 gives 190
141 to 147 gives 178.1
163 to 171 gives 78.3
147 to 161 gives 156.7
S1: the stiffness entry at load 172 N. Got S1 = 119.8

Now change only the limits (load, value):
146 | 190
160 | 156.7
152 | 190.6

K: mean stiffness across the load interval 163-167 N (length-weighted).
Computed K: 111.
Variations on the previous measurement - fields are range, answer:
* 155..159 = 175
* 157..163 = 159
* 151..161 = 175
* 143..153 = 191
